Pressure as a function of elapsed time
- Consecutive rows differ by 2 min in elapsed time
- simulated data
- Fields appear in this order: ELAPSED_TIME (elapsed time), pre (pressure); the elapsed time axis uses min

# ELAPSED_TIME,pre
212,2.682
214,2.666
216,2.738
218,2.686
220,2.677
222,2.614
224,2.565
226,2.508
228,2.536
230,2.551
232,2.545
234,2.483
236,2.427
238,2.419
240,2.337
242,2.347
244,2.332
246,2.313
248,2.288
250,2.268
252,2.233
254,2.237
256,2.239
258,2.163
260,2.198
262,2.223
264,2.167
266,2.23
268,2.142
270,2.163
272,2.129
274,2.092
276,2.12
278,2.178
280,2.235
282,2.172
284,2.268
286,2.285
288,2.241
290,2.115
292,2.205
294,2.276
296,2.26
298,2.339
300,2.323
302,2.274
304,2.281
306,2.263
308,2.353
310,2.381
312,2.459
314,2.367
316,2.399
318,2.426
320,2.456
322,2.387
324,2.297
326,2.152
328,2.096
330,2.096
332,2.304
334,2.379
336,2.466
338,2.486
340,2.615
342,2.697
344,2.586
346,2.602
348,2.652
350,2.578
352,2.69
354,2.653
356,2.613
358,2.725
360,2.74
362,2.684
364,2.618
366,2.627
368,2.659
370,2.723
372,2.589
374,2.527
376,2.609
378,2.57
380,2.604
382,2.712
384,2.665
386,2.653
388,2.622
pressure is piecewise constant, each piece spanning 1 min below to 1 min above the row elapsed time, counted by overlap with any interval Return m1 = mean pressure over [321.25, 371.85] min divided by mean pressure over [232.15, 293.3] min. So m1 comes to 1.12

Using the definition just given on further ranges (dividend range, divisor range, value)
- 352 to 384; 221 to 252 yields 1.09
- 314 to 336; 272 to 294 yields 1.05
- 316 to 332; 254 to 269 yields 1.04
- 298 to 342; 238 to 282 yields 1.06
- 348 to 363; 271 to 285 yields 1.23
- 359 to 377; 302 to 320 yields 1.12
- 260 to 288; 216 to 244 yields 0.87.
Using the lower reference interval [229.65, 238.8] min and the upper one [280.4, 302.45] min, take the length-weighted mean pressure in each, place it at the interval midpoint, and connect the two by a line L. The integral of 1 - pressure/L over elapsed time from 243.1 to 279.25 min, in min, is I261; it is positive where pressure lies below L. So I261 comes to 2.5 min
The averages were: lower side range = 2.48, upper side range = 2.25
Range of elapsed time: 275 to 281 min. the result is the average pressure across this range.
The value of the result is 2.18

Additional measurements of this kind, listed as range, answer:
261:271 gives 2.19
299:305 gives 2.29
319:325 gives 2.38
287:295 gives 2.21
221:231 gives 2.55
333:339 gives 2.44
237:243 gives 2.37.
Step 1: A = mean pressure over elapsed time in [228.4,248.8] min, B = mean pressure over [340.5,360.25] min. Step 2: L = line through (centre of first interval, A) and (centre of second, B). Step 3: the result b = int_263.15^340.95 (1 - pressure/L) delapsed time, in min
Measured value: 8.2 min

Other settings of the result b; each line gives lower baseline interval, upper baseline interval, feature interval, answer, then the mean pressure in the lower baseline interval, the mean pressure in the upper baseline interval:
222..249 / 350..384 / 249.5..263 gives 1.4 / 2.44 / 2.64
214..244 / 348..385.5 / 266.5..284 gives 2.8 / 2.53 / 2.64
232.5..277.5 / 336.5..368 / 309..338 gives 2.1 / 2.25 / 2.64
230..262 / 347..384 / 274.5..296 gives 2.0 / 2.33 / 2.64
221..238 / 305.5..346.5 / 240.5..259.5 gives 1.7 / 2.52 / 2.39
